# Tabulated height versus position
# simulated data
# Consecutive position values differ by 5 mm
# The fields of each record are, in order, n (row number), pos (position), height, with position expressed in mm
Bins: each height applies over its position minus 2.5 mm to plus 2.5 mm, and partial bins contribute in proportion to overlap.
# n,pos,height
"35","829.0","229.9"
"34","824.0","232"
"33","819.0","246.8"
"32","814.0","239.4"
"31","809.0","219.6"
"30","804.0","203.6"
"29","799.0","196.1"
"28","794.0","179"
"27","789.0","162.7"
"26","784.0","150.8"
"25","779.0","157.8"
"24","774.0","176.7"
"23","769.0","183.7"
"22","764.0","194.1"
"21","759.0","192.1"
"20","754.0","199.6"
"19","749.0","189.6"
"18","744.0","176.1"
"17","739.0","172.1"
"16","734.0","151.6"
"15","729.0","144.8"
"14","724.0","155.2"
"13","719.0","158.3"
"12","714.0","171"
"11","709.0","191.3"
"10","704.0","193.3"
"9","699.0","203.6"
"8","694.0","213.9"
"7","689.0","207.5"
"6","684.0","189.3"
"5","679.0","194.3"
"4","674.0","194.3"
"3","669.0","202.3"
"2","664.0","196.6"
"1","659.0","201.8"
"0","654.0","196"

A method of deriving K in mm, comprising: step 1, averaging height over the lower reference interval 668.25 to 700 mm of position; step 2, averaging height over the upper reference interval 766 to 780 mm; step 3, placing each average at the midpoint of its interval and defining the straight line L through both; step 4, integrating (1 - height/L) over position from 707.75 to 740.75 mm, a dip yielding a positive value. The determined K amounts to 4.7 mm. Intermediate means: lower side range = 201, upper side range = 175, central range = 162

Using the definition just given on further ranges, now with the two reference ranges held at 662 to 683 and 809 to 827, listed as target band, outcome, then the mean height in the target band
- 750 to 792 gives 8.6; 178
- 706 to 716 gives 1.2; 182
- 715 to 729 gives 3.6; 156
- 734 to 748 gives 2.8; 172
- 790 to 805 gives 2.7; 189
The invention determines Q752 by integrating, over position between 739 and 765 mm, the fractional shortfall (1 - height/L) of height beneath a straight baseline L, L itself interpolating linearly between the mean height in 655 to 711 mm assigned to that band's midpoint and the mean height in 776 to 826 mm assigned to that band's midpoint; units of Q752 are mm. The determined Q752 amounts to 1.3 mm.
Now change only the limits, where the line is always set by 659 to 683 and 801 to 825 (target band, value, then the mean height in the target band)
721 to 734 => 3.6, 151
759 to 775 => 2.3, 187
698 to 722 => 2.7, 182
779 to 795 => 4.3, 162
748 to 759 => 1.0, 195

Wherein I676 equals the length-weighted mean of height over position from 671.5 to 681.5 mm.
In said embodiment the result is 194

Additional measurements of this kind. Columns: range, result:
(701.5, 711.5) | 192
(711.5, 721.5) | 165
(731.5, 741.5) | 162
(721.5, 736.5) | 151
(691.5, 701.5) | 209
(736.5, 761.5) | 186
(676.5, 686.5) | 192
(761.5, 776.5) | 185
